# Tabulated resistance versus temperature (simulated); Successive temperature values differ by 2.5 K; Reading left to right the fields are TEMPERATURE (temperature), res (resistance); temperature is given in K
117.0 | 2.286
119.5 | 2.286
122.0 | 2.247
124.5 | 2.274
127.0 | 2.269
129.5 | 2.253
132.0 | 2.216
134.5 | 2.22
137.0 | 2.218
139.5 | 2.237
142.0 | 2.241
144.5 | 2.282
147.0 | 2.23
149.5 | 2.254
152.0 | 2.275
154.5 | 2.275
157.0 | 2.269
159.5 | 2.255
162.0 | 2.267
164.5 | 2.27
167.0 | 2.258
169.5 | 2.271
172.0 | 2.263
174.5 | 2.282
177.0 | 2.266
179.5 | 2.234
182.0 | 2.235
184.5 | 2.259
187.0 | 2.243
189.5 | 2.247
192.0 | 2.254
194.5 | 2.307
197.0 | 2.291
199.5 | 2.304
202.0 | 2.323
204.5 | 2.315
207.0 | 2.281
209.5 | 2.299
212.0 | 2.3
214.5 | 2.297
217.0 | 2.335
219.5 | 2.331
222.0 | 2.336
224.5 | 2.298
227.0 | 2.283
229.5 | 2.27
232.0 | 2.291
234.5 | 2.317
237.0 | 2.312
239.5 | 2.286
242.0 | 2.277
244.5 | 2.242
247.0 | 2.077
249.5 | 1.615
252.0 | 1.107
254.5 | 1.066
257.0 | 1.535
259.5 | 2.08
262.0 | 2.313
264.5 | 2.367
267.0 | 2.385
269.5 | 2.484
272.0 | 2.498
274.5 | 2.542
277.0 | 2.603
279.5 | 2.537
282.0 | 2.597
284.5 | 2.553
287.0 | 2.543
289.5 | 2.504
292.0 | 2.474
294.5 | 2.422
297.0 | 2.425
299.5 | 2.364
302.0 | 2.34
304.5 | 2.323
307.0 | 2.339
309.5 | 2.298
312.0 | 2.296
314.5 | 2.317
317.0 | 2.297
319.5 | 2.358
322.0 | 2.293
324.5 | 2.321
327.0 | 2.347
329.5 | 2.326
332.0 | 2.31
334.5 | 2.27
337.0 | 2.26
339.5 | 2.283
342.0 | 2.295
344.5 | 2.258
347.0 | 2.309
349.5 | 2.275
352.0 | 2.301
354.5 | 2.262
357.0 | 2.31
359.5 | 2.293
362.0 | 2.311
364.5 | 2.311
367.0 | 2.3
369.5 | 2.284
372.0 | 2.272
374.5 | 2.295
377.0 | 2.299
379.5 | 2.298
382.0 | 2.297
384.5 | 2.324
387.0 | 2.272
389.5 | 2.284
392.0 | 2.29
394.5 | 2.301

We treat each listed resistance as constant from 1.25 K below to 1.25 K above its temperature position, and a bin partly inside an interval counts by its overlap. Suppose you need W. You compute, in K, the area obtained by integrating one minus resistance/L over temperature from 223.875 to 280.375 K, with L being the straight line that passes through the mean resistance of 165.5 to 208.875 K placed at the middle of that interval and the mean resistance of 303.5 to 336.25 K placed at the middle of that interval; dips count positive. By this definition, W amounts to 3.3 K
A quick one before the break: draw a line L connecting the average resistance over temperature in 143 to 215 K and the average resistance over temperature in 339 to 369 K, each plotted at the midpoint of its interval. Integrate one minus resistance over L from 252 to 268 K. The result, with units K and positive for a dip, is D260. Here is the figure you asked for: 2.8 K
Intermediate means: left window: 2.27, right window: 2.29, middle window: 1.88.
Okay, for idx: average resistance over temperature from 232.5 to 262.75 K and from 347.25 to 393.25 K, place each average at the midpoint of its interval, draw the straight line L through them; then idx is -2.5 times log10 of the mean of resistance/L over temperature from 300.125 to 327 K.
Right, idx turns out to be -0.094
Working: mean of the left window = 1.94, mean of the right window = 2.29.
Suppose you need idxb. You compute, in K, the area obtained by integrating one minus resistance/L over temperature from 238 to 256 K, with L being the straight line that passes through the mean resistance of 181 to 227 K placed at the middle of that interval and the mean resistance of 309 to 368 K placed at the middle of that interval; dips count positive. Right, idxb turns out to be 3.8 K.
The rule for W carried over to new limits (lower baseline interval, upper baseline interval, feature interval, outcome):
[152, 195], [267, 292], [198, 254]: 4.70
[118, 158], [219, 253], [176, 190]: -0.26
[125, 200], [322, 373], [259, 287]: -2.27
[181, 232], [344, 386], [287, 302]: -0.95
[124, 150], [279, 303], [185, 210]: 0.53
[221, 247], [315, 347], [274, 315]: -2.62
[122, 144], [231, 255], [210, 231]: -2.78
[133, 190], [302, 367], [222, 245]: -0.16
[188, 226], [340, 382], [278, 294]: -1.63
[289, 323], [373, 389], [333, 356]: 0.46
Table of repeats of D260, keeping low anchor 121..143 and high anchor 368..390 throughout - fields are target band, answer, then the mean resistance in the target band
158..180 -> -0.1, 2.26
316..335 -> -0.3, 2.32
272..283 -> -1.4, 2.56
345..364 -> -0.1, 2.29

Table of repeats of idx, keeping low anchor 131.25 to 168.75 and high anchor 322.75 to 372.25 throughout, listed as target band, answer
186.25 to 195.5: -0.001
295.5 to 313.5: -0.026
